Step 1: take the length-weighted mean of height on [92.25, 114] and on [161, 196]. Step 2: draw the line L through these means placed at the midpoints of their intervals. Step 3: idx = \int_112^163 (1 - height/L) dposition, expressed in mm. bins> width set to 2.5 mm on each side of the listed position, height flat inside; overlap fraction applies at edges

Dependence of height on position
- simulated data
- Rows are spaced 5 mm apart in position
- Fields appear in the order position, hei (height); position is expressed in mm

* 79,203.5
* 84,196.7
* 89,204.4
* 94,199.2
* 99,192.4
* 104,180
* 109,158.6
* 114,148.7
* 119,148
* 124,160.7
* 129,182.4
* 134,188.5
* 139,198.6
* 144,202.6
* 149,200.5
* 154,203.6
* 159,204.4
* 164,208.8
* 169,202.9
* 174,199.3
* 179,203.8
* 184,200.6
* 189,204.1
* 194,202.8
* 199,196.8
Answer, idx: 1.4 mm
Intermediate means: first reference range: 178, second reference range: 203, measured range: 185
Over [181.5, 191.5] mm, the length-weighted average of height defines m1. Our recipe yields 202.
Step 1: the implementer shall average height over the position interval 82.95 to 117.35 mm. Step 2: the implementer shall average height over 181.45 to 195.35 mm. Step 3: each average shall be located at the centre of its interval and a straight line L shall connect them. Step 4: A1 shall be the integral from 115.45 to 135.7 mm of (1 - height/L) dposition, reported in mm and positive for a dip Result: 2.11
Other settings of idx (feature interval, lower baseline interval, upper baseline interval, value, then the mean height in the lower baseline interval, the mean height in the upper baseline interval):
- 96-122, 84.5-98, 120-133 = 2.75 mm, 200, 171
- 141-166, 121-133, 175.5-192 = -2.30 mm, 173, 203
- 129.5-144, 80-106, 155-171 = 0.58 mm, 195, 205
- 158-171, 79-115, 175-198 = -0.49 mm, 186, 202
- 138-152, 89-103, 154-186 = -0.01 mm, 196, 203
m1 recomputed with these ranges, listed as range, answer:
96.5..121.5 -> 166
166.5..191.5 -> 202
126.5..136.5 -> 185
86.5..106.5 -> 194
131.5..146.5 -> 197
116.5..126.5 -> 154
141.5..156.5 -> 202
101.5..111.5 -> 169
